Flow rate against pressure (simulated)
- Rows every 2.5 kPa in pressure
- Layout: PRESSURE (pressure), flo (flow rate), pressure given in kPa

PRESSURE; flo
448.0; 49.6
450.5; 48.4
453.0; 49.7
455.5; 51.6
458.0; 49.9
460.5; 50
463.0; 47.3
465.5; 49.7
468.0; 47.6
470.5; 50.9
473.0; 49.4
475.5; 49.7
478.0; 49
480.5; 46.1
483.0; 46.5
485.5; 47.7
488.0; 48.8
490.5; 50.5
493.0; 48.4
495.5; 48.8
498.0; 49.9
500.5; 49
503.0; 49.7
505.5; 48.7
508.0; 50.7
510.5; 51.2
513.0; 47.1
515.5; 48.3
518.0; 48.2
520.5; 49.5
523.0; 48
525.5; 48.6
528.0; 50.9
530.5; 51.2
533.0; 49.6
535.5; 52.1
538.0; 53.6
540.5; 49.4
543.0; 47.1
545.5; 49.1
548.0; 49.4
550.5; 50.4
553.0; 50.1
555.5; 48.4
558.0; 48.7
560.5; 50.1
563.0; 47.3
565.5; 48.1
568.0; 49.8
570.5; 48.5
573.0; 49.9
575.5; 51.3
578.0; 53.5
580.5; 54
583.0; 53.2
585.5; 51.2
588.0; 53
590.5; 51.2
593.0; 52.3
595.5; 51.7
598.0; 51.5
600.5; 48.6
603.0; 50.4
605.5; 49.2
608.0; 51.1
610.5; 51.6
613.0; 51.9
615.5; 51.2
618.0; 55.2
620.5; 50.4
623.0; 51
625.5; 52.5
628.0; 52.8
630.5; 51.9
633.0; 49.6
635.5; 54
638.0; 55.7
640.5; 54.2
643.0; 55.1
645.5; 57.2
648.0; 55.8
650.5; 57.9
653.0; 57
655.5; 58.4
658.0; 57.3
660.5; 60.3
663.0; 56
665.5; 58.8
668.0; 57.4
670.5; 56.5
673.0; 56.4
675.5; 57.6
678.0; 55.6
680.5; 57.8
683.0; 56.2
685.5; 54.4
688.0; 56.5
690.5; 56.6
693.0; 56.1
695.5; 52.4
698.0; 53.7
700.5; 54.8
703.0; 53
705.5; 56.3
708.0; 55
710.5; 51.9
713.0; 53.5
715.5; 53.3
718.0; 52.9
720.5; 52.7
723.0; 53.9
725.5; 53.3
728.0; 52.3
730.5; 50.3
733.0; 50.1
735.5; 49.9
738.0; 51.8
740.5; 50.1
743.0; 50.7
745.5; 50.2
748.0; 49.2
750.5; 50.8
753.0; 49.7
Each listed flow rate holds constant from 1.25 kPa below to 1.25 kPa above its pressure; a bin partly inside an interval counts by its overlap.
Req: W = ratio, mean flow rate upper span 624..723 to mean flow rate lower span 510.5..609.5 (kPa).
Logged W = 1.1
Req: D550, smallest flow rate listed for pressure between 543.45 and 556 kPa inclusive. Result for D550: 48.4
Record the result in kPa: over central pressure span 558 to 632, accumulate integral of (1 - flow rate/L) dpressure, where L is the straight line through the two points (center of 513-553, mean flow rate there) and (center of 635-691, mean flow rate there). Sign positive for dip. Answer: 2.6 kPa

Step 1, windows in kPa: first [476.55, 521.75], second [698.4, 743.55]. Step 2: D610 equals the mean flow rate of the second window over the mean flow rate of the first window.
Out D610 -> 1.1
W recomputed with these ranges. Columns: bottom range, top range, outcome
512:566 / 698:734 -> 1.08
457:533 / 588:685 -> 1.10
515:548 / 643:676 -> 1.15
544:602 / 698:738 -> 1.05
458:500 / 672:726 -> 1.12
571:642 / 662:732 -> 1.06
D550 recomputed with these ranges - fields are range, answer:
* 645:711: 51.9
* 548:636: 47.3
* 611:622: 50.4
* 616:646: 49.6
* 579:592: 51.2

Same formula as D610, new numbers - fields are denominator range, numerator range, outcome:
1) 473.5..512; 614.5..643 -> 1.08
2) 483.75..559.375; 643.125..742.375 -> 1.11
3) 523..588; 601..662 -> 1.07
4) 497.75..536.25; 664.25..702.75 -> 1.13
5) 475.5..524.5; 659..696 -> 1.16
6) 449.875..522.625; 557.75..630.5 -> 1.04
